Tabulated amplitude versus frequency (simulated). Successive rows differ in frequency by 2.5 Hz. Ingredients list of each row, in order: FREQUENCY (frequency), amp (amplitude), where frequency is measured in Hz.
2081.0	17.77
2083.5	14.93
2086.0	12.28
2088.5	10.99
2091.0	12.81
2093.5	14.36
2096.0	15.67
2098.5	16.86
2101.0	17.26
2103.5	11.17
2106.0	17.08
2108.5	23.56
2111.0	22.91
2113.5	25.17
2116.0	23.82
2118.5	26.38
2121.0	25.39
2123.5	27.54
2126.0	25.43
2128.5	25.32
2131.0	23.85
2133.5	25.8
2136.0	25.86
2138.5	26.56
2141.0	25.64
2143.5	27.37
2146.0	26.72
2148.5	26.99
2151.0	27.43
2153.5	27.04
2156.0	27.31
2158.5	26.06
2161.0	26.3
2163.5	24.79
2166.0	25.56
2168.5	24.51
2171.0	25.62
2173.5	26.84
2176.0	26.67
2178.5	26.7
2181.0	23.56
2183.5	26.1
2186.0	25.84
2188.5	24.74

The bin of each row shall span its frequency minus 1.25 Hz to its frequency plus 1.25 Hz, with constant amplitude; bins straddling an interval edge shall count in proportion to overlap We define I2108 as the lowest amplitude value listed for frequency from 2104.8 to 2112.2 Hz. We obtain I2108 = 17.08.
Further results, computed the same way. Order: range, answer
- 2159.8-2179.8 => 24.51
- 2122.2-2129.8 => 25.32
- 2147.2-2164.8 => 24.79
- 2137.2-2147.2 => 25.64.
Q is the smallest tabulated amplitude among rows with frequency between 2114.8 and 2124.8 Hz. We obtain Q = 23.82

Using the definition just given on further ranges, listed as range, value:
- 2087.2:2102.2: 10.99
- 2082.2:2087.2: 12.28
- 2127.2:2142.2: 23.85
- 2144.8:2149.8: 26.72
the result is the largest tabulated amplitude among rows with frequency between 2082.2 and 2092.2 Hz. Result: 14.93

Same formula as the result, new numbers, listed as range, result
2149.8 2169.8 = 27.43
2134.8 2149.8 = 27.37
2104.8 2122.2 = 26.38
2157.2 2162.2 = 26.3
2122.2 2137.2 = 27.54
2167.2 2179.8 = 26.84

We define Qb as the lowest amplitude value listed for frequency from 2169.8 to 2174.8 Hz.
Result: 25.62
